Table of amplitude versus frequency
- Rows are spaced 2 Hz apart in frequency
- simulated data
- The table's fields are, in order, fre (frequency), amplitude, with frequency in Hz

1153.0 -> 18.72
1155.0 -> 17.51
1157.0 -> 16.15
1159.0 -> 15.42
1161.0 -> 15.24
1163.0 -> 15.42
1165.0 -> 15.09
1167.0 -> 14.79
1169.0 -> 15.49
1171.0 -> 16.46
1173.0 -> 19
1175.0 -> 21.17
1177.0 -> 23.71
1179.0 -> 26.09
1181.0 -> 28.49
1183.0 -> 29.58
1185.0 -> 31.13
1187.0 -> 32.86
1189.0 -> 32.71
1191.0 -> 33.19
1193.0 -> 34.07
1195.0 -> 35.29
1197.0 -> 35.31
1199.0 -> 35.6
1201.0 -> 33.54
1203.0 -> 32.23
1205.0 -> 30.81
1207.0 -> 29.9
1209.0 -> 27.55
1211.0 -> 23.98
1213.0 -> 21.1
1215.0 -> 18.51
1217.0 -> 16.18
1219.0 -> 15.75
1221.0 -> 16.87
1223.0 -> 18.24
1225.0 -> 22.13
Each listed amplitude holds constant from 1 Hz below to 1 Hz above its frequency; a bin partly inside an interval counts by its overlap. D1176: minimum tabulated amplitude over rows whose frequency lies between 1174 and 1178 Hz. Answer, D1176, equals 21.17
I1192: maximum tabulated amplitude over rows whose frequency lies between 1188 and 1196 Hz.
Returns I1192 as 35.29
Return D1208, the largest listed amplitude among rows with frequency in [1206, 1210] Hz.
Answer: 29.9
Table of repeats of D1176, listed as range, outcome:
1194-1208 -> 29.9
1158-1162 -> 15.24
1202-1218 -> 16.18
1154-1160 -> 15.42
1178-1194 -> 26.09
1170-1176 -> 16.46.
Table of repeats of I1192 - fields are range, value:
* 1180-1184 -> 29.58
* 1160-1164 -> 15.42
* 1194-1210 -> 35.6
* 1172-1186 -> 31.13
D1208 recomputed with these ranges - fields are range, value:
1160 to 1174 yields 19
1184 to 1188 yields 32.86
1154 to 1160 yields 17.51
